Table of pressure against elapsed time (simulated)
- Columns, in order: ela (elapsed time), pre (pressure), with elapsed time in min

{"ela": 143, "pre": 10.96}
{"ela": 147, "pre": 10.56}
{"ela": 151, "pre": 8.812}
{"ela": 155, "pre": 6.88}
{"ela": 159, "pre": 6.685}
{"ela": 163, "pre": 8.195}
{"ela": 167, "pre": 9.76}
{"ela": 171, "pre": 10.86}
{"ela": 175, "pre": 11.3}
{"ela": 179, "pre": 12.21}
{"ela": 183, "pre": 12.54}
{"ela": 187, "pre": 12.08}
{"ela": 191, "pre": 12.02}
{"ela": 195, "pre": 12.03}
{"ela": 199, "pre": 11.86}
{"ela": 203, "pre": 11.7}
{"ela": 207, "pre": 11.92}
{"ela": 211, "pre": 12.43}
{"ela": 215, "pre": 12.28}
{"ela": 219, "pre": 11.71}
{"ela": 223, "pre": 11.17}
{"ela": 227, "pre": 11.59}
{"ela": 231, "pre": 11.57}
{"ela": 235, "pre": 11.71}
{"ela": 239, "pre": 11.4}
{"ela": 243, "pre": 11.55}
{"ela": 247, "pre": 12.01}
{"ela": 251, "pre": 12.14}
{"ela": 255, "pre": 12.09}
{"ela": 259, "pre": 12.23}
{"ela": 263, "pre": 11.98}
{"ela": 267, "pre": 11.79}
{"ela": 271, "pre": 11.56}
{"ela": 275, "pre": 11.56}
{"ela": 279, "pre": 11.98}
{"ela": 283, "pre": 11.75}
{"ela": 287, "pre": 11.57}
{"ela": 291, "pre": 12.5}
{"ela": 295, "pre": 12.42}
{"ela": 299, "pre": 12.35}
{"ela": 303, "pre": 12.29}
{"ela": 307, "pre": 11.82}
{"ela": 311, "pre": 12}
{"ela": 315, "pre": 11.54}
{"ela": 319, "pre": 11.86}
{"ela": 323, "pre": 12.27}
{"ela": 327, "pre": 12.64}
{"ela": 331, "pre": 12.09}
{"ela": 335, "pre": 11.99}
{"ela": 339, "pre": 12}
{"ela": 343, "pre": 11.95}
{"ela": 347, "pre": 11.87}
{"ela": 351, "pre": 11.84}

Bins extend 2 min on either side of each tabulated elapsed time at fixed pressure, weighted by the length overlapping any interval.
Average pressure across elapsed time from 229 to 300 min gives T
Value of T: 11.9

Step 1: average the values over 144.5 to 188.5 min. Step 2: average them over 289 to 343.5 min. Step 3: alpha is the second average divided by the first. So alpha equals 1.2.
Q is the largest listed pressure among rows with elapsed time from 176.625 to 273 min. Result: 12.54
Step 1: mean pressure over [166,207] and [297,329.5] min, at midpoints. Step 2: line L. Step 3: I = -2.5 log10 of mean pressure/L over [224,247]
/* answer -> 0.02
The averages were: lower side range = 11.7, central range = 11.6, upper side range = 12.1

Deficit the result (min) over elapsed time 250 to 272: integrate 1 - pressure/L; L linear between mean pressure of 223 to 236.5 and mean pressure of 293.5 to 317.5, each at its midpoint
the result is -0.4 min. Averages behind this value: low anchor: 11.6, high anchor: 12.1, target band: 12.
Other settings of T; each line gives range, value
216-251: 11.6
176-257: 11.9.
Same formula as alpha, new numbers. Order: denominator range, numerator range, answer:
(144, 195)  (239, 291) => 1.16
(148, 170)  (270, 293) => 1.42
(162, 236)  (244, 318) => 1.03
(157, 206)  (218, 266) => 1.07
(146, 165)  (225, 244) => 1.43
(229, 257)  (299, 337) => 1.02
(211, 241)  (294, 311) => 1.04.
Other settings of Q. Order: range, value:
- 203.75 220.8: 12.43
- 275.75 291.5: 12.5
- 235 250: 12.01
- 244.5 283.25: 12.23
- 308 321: 12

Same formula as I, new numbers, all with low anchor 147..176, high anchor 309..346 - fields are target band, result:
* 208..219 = -0.22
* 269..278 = -0.05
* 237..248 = -0.11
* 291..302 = -0.09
